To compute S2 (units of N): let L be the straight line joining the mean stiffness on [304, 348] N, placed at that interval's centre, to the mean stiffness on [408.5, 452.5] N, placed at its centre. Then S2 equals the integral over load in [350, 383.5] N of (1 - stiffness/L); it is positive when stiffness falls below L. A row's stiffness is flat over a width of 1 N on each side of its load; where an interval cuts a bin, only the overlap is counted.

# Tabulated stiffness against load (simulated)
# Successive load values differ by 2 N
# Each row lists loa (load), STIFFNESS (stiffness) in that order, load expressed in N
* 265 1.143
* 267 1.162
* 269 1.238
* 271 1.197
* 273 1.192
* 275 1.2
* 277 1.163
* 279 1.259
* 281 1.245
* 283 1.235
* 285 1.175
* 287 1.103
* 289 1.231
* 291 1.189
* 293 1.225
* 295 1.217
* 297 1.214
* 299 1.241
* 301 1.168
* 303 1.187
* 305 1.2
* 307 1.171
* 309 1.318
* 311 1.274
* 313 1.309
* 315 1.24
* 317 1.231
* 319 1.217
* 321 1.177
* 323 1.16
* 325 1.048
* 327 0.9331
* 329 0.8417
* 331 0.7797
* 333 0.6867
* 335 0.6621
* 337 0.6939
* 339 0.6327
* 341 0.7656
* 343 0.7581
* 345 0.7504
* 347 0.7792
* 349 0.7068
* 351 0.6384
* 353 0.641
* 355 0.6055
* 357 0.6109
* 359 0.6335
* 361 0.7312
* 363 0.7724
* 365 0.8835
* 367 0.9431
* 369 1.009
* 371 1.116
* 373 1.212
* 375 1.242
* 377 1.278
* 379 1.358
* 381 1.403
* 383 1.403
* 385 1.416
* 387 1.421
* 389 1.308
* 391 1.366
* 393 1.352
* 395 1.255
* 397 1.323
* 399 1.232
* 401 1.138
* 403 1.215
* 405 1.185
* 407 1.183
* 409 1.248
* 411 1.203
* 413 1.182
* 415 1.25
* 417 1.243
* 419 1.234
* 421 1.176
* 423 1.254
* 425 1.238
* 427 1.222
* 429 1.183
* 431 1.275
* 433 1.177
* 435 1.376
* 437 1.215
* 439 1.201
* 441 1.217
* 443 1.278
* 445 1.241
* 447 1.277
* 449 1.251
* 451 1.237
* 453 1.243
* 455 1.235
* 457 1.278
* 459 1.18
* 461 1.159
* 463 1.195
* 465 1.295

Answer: 3.8 N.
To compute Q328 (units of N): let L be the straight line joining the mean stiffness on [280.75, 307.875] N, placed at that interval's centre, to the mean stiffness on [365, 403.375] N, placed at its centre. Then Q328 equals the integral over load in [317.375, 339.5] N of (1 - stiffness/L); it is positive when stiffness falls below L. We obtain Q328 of 5.6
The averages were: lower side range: 1.2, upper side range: 1.25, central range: 0.909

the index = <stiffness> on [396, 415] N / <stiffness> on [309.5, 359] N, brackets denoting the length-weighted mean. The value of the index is 1.38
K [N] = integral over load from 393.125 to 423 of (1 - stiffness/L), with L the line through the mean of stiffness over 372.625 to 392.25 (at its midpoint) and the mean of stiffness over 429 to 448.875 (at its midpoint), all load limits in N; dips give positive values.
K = 1.8 N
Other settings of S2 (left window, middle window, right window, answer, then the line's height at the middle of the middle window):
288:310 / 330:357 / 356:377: 8.7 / 1.03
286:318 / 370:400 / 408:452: -2.0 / 1.23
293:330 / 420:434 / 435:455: 0.2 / 1.24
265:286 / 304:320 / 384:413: -0.3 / 1.22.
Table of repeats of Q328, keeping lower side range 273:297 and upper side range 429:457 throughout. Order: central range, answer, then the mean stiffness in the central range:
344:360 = 7.2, 0.671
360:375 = 3.1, 0.972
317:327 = 0.6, 1.14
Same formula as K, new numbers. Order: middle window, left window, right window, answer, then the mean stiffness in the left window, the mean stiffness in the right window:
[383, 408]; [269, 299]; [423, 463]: -1.25 N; 1.21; 1.24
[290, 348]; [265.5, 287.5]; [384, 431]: 8.49 N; 1.2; 1.25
